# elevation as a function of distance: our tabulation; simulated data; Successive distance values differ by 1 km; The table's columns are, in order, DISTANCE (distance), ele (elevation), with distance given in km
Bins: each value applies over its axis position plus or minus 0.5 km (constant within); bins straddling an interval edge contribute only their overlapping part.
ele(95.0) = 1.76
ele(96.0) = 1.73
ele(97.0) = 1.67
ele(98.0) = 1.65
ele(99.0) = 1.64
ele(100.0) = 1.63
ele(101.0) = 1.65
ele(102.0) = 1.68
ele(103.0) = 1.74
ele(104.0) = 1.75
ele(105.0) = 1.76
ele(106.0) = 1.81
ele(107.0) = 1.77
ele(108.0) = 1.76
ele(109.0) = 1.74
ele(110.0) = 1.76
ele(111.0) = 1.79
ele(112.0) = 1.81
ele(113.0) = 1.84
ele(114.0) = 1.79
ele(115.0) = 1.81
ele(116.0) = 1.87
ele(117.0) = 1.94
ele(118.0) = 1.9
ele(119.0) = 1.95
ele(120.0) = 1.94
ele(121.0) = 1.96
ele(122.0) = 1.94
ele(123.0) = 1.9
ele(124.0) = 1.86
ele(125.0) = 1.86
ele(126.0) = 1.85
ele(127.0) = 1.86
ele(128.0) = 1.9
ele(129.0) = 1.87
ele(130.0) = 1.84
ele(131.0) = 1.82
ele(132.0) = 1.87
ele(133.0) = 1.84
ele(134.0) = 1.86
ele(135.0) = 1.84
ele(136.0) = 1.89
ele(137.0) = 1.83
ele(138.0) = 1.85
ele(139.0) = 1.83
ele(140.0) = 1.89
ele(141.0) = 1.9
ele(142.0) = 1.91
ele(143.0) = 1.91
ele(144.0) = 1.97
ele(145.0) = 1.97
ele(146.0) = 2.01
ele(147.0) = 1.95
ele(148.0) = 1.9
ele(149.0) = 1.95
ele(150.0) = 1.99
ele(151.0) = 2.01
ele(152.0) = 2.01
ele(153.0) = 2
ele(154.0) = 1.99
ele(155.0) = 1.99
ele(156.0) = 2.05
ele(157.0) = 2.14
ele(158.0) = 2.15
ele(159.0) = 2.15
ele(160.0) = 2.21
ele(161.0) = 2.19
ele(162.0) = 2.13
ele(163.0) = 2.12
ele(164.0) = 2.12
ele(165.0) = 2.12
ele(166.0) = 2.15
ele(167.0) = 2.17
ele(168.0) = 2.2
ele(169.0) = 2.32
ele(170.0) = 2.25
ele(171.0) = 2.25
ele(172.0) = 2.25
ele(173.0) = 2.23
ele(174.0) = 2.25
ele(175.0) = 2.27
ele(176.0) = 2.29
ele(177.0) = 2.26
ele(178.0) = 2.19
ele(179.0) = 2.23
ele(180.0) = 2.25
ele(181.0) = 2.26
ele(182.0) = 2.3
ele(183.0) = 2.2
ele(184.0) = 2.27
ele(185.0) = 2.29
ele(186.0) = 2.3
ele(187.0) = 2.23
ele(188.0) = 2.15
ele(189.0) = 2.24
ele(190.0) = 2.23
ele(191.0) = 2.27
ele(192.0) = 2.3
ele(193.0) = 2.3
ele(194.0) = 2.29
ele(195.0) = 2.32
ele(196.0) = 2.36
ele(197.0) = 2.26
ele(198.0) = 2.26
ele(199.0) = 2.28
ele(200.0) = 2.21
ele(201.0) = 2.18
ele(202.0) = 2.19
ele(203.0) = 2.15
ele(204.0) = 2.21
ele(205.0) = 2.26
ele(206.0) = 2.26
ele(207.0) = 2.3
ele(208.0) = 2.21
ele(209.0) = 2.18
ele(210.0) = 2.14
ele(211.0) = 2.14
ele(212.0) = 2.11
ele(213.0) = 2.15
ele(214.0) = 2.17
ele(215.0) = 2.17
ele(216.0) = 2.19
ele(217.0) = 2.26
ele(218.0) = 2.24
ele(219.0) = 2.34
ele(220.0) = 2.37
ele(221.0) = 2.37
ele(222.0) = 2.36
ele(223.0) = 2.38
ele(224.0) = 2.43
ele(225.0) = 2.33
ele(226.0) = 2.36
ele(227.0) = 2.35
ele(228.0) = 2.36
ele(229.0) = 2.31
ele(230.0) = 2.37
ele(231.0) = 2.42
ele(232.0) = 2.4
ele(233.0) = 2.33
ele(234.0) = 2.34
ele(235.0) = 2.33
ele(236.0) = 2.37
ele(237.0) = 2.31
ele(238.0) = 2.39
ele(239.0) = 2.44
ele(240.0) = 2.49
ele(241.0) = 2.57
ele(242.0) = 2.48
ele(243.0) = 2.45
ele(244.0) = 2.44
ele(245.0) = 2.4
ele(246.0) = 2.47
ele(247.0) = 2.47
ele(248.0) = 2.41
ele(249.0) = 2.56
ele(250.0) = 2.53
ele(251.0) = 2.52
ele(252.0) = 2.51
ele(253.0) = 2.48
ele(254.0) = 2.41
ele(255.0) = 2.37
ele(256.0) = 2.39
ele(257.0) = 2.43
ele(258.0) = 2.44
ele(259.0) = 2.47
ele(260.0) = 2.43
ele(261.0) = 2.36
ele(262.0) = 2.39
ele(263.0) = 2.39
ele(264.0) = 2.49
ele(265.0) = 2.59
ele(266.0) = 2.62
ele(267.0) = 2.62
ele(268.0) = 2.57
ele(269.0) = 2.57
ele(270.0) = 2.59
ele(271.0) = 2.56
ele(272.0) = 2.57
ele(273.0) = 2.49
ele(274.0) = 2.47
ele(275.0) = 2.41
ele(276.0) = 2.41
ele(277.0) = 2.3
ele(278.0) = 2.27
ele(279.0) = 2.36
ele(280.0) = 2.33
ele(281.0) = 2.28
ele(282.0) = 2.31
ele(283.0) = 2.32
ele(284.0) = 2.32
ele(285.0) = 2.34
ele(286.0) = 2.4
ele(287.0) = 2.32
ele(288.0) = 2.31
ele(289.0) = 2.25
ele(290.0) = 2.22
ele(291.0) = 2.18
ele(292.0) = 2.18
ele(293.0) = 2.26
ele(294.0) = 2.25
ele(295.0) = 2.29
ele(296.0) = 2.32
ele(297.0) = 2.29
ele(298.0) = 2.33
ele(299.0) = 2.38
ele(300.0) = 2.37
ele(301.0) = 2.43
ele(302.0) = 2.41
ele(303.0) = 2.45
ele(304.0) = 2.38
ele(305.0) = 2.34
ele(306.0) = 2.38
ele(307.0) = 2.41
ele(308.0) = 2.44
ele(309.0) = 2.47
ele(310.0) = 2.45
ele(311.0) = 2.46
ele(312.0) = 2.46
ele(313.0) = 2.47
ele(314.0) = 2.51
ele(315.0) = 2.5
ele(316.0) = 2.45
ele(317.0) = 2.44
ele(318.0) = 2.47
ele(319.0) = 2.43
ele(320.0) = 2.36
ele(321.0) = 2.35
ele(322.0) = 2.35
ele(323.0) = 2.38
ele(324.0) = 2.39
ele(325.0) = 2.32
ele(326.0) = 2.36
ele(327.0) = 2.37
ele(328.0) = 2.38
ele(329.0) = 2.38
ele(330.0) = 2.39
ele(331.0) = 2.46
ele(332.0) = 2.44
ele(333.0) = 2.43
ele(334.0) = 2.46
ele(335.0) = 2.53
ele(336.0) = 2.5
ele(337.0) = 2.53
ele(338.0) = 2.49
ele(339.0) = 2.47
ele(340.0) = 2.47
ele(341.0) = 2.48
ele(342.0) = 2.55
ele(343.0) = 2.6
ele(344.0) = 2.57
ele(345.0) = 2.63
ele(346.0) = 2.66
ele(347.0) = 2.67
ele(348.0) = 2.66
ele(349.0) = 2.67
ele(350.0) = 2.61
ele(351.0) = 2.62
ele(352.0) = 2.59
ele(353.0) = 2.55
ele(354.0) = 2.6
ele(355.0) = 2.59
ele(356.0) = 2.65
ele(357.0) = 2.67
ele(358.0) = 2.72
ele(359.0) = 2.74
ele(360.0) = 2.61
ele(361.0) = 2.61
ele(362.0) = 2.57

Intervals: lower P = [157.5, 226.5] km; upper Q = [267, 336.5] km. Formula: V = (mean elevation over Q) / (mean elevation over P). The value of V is 1.07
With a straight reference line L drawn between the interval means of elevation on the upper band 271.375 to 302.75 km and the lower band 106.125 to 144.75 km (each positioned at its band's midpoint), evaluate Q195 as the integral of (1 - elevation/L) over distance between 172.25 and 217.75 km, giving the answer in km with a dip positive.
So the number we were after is -3.8 km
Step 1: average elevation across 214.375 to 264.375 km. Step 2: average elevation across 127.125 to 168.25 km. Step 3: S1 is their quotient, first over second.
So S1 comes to 1.21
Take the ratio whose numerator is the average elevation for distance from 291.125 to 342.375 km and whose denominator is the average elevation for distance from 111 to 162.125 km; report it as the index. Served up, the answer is 1.2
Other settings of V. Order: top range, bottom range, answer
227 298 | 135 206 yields 1.12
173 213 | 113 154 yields 1.18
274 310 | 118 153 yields 1.23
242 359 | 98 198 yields 1.21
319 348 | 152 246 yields 1.09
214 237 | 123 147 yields 1.24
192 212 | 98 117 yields 1.27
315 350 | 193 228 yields 1.10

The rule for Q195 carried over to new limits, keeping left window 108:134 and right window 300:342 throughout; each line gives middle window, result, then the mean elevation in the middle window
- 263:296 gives -1.1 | 2.39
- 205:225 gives -1.2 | 2.25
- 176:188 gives -1.3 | 2.25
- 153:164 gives -0.8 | 2.11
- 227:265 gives -3.6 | 2.43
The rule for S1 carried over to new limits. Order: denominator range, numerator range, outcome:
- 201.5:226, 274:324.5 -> 1.05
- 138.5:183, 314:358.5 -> 1.19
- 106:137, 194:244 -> 1.24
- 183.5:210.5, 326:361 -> 1.14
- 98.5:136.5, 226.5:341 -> 1.32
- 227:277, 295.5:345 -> 0.99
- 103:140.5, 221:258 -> 1.31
